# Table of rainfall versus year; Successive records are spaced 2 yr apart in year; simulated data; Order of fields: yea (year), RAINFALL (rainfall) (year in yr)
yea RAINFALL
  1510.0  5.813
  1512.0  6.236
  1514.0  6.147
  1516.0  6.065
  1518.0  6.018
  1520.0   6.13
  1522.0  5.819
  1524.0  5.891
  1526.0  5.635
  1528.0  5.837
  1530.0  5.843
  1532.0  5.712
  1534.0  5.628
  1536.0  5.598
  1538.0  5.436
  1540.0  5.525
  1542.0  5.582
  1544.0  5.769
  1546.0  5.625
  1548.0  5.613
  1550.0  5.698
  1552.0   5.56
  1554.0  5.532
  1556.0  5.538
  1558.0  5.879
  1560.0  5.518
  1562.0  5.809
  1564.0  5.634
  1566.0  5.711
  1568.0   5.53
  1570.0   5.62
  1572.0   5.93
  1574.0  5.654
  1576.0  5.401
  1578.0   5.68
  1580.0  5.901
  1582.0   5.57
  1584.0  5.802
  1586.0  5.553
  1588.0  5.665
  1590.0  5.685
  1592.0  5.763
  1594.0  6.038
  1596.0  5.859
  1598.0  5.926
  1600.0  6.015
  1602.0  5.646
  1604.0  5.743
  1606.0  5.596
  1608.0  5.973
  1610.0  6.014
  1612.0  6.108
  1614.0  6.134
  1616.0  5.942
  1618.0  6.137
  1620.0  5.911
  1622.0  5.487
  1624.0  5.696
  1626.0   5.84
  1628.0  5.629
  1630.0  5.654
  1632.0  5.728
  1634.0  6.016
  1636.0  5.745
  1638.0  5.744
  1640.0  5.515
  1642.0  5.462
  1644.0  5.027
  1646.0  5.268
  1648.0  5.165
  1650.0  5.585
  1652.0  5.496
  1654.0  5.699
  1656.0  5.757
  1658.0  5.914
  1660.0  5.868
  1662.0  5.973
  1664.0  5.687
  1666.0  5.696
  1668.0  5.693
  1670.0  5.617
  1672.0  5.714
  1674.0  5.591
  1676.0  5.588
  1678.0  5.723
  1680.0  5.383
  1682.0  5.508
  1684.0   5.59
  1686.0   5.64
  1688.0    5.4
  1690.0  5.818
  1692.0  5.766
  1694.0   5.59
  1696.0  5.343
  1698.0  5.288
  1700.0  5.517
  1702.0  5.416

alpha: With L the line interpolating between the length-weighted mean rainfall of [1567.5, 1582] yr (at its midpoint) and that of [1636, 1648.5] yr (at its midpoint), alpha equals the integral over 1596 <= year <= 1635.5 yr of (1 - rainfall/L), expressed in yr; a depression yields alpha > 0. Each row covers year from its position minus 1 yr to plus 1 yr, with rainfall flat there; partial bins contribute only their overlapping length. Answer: -2.5 yr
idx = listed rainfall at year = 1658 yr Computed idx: 5.914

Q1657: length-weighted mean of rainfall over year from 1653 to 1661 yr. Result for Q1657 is 5.81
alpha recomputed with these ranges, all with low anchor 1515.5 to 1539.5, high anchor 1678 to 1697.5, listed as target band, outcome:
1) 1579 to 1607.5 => -0.4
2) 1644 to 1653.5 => 0.4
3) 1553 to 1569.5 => 0.3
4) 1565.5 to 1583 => 0.2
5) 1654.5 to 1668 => -0.5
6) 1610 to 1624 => -0.7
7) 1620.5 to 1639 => -0.3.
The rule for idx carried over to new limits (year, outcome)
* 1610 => 6.014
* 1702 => 5.416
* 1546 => 5.625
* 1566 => 5.711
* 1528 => 5.837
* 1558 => 5.879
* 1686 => 5.64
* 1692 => 5.766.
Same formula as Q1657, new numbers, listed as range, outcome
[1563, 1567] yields 5.67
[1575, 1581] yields 5.66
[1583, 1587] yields 5.68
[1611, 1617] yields 6.06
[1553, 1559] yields 5.65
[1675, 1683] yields 5.55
